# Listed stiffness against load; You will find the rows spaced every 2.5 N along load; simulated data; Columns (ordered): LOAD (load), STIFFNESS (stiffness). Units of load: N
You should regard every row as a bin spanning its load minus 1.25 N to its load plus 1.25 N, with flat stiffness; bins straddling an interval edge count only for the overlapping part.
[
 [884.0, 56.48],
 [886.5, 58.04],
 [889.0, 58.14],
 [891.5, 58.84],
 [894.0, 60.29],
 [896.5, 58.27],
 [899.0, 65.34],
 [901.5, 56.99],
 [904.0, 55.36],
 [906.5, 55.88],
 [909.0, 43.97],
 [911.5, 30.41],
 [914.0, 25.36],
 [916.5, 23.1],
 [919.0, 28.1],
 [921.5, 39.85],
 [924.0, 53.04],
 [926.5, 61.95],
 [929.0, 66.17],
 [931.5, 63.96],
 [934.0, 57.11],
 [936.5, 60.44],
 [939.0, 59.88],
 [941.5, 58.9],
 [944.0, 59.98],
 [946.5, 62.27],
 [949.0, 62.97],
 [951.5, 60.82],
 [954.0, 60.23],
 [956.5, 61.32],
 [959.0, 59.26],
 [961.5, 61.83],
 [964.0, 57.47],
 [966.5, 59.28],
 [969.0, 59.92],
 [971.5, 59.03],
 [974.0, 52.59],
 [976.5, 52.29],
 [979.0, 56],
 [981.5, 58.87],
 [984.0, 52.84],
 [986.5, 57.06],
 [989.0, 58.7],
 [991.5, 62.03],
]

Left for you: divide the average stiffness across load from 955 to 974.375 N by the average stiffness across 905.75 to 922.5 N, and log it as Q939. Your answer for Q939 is 1.7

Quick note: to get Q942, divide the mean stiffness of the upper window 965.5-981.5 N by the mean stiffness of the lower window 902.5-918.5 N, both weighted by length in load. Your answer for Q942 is 1.46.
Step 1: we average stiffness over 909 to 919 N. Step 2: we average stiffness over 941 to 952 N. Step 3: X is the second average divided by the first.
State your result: 2.13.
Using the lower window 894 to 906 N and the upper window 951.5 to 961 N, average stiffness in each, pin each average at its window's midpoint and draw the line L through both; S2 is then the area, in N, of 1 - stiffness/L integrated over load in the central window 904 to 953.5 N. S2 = 6.8 N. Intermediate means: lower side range 58.9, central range 51.5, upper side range 60.5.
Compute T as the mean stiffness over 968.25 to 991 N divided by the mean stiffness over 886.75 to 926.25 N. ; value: 1.17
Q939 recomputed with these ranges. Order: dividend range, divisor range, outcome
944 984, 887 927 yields 1.22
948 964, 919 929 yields 1.20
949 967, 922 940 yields 1.01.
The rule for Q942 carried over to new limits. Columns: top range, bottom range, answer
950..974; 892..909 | 1.03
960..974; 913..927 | 1.57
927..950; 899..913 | 1.24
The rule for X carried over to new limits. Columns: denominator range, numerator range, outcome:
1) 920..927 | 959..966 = 1.20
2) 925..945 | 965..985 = 0.93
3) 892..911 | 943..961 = 1.10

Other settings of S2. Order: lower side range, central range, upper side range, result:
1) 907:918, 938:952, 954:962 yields -2.2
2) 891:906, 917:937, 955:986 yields 2.1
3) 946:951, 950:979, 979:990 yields 0.7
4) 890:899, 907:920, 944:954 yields 6.2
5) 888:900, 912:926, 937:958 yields 5.8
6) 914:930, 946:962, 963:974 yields -2.3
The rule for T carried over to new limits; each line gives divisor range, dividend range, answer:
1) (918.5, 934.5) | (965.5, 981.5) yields 1.05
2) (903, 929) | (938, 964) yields 1.42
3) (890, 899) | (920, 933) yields 0.94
